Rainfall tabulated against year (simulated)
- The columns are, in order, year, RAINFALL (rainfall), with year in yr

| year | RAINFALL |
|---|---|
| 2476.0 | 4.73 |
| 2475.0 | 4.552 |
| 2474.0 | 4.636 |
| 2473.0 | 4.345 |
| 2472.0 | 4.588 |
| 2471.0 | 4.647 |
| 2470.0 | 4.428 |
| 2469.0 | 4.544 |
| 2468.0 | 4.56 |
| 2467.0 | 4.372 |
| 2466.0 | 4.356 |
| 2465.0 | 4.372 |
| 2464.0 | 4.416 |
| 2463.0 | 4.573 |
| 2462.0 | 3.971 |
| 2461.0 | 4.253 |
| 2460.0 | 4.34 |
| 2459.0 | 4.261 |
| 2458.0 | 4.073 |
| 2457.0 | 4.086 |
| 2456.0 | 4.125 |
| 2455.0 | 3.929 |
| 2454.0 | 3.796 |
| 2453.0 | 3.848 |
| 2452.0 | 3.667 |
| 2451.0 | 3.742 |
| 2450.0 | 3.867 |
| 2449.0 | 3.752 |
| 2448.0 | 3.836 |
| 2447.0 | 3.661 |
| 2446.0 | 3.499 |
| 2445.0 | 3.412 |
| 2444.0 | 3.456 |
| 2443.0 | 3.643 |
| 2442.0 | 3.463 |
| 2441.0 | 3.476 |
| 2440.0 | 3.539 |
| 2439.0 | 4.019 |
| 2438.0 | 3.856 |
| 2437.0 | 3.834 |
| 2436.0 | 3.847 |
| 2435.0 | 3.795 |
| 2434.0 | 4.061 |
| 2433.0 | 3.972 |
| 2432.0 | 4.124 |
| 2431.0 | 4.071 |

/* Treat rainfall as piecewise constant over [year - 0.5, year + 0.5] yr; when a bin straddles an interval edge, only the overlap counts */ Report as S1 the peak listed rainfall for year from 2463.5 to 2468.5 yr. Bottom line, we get 4.56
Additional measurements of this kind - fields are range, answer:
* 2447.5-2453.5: 3.867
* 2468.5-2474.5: 4.647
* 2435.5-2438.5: 3.856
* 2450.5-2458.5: 4.125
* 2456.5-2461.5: 4.34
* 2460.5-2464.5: 4.573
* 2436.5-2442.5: 4.019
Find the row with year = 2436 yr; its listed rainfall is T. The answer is 3.847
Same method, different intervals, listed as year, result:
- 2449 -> 3.752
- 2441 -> 3.476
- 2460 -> 4.34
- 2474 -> 4.636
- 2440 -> 3.539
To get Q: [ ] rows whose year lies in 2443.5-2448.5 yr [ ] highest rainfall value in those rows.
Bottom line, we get 3.836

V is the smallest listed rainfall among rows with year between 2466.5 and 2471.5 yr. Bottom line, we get 4.372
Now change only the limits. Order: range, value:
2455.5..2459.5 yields 4.073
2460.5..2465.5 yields 3.971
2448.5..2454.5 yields 3.667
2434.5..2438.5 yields 3.795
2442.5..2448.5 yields 3.412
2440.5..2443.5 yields 3.463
